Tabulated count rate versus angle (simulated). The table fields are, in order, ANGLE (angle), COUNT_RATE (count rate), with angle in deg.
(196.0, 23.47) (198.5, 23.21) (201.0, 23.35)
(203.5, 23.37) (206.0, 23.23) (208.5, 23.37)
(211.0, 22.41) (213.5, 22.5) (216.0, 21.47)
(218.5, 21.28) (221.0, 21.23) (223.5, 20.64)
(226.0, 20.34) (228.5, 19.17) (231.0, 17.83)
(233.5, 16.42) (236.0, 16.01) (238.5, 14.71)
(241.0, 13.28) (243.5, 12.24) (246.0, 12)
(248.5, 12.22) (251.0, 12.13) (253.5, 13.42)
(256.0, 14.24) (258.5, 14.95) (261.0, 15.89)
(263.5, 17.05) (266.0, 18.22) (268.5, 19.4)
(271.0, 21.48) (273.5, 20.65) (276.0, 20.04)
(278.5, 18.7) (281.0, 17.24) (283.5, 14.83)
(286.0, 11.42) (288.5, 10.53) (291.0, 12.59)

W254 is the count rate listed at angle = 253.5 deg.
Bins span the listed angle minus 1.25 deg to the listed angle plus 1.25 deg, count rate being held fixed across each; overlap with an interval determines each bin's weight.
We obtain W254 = 13.42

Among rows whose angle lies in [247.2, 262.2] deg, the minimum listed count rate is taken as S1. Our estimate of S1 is 12.13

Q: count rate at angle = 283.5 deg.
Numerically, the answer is 14.83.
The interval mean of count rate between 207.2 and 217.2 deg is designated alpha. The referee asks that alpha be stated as 22.4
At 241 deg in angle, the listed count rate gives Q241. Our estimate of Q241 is 13.28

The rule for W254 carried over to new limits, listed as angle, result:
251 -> 12.13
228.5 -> 19.17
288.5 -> 10.53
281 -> 17.24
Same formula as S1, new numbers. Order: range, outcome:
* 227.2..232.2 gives 17.83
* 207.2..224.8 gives 20.64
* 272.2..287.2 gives 11.42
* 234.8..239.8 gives 14.71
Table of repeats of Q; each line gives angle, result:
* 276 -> 20.04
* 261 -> 15.89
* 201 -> 23.35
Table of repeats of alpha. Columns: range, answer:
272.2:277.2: 20.4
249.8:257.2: 13.3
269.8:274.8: 21.1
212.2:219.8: 21.8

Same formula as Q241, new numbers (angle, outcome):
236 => 16.01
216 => 21.47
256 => 14.24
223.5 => 20.64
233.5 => 16.42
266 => 18.22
